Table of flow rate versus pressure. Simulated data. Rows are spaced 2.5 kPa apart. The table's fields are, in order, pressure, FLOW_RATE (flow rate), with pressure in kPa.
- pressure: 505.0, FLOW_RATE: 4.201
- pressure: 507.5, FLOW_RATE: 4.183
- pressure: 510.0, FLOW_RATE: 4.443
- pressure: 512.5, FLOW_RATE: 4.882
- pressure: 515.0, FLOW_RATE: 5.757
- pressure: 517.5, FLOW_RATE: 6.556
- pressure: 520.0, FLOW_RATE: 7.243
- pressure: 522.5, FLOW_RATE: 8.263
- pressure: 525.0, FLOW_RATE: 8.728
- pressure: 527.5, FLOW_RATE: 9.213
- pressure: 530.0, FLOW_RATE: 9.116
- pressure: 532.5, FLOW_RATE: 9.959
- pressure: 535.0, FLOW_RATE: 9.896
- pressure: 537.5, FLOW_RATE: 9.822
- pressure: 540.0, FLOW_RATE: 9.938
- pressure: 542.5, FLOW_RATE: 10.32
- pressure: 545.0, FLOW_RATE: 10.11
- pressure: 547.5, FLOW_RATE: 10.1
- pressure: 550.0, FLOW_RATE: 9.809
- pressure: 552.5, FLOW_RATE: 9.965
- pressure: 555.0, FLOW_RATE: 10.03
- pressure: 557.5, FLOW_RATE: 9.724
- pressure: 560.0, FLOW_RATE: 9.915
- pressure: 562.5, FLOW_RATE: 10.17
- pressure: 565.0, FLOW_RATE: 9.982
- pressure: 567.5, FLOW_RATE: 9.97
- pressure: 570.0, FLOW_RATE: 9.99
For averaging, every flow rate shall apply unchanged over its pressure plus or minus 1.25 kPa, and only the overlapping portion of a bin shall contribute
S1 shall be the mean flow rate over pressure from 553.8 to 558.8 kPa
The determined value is 9.88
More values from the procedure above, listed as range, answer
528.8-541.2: 9.75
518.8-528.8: 8.37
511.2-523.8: 6.54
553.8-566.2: 9.96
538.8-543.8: 10.1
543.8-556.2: 10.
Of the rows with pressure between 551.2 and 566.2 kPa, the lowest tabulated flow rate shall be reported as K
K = 9.724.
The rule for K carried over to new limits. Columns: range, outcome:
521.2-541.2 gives 8.263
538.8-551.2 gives 9.809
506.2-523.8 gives 4.183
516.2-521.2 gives 6.556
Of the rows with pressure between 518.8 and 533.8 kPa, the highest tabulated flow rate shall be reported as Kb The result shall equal 9.959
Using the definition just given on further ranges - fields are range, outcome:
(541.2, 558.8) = 10.32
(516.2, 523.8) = 8.263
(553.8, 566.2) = 10.17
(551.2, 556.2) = 10.03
